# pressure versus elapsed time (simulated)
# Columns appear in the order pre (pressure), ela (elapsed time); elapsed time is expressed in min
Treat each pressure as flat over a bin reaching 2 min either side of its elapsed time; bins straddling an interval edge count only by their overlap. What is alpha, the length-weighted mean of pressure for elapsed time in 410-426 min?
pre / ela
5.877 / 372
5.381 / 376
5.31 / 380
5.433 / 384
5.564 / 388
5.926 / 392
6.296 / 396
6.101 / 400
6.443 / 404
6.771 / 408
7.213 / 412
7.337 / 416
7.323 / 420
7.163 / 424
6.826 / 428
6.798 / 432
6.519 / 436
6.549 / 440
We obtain 7.26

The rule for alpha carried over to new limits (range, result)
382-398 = 5.8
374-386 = 5.37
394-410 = 6.4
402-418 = 6.94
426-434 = 6.81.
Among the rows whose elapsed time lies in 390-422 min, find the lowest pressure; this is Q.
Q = 5.926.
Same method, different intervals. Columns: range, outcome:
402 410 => 6.443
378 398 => 5.31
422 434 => 6.798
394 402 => 6.101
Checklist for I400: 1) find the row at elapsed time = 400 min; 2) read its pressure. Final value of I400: 6.101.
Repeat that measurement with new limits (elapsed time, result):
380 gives 5.31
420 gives 7.323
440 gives 6.549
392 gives 5.926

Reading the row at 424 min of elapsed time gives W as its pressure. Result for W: 7.163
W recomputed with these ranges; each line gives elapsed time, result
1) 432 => 6.798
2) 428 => 6.826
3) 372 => 5.877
